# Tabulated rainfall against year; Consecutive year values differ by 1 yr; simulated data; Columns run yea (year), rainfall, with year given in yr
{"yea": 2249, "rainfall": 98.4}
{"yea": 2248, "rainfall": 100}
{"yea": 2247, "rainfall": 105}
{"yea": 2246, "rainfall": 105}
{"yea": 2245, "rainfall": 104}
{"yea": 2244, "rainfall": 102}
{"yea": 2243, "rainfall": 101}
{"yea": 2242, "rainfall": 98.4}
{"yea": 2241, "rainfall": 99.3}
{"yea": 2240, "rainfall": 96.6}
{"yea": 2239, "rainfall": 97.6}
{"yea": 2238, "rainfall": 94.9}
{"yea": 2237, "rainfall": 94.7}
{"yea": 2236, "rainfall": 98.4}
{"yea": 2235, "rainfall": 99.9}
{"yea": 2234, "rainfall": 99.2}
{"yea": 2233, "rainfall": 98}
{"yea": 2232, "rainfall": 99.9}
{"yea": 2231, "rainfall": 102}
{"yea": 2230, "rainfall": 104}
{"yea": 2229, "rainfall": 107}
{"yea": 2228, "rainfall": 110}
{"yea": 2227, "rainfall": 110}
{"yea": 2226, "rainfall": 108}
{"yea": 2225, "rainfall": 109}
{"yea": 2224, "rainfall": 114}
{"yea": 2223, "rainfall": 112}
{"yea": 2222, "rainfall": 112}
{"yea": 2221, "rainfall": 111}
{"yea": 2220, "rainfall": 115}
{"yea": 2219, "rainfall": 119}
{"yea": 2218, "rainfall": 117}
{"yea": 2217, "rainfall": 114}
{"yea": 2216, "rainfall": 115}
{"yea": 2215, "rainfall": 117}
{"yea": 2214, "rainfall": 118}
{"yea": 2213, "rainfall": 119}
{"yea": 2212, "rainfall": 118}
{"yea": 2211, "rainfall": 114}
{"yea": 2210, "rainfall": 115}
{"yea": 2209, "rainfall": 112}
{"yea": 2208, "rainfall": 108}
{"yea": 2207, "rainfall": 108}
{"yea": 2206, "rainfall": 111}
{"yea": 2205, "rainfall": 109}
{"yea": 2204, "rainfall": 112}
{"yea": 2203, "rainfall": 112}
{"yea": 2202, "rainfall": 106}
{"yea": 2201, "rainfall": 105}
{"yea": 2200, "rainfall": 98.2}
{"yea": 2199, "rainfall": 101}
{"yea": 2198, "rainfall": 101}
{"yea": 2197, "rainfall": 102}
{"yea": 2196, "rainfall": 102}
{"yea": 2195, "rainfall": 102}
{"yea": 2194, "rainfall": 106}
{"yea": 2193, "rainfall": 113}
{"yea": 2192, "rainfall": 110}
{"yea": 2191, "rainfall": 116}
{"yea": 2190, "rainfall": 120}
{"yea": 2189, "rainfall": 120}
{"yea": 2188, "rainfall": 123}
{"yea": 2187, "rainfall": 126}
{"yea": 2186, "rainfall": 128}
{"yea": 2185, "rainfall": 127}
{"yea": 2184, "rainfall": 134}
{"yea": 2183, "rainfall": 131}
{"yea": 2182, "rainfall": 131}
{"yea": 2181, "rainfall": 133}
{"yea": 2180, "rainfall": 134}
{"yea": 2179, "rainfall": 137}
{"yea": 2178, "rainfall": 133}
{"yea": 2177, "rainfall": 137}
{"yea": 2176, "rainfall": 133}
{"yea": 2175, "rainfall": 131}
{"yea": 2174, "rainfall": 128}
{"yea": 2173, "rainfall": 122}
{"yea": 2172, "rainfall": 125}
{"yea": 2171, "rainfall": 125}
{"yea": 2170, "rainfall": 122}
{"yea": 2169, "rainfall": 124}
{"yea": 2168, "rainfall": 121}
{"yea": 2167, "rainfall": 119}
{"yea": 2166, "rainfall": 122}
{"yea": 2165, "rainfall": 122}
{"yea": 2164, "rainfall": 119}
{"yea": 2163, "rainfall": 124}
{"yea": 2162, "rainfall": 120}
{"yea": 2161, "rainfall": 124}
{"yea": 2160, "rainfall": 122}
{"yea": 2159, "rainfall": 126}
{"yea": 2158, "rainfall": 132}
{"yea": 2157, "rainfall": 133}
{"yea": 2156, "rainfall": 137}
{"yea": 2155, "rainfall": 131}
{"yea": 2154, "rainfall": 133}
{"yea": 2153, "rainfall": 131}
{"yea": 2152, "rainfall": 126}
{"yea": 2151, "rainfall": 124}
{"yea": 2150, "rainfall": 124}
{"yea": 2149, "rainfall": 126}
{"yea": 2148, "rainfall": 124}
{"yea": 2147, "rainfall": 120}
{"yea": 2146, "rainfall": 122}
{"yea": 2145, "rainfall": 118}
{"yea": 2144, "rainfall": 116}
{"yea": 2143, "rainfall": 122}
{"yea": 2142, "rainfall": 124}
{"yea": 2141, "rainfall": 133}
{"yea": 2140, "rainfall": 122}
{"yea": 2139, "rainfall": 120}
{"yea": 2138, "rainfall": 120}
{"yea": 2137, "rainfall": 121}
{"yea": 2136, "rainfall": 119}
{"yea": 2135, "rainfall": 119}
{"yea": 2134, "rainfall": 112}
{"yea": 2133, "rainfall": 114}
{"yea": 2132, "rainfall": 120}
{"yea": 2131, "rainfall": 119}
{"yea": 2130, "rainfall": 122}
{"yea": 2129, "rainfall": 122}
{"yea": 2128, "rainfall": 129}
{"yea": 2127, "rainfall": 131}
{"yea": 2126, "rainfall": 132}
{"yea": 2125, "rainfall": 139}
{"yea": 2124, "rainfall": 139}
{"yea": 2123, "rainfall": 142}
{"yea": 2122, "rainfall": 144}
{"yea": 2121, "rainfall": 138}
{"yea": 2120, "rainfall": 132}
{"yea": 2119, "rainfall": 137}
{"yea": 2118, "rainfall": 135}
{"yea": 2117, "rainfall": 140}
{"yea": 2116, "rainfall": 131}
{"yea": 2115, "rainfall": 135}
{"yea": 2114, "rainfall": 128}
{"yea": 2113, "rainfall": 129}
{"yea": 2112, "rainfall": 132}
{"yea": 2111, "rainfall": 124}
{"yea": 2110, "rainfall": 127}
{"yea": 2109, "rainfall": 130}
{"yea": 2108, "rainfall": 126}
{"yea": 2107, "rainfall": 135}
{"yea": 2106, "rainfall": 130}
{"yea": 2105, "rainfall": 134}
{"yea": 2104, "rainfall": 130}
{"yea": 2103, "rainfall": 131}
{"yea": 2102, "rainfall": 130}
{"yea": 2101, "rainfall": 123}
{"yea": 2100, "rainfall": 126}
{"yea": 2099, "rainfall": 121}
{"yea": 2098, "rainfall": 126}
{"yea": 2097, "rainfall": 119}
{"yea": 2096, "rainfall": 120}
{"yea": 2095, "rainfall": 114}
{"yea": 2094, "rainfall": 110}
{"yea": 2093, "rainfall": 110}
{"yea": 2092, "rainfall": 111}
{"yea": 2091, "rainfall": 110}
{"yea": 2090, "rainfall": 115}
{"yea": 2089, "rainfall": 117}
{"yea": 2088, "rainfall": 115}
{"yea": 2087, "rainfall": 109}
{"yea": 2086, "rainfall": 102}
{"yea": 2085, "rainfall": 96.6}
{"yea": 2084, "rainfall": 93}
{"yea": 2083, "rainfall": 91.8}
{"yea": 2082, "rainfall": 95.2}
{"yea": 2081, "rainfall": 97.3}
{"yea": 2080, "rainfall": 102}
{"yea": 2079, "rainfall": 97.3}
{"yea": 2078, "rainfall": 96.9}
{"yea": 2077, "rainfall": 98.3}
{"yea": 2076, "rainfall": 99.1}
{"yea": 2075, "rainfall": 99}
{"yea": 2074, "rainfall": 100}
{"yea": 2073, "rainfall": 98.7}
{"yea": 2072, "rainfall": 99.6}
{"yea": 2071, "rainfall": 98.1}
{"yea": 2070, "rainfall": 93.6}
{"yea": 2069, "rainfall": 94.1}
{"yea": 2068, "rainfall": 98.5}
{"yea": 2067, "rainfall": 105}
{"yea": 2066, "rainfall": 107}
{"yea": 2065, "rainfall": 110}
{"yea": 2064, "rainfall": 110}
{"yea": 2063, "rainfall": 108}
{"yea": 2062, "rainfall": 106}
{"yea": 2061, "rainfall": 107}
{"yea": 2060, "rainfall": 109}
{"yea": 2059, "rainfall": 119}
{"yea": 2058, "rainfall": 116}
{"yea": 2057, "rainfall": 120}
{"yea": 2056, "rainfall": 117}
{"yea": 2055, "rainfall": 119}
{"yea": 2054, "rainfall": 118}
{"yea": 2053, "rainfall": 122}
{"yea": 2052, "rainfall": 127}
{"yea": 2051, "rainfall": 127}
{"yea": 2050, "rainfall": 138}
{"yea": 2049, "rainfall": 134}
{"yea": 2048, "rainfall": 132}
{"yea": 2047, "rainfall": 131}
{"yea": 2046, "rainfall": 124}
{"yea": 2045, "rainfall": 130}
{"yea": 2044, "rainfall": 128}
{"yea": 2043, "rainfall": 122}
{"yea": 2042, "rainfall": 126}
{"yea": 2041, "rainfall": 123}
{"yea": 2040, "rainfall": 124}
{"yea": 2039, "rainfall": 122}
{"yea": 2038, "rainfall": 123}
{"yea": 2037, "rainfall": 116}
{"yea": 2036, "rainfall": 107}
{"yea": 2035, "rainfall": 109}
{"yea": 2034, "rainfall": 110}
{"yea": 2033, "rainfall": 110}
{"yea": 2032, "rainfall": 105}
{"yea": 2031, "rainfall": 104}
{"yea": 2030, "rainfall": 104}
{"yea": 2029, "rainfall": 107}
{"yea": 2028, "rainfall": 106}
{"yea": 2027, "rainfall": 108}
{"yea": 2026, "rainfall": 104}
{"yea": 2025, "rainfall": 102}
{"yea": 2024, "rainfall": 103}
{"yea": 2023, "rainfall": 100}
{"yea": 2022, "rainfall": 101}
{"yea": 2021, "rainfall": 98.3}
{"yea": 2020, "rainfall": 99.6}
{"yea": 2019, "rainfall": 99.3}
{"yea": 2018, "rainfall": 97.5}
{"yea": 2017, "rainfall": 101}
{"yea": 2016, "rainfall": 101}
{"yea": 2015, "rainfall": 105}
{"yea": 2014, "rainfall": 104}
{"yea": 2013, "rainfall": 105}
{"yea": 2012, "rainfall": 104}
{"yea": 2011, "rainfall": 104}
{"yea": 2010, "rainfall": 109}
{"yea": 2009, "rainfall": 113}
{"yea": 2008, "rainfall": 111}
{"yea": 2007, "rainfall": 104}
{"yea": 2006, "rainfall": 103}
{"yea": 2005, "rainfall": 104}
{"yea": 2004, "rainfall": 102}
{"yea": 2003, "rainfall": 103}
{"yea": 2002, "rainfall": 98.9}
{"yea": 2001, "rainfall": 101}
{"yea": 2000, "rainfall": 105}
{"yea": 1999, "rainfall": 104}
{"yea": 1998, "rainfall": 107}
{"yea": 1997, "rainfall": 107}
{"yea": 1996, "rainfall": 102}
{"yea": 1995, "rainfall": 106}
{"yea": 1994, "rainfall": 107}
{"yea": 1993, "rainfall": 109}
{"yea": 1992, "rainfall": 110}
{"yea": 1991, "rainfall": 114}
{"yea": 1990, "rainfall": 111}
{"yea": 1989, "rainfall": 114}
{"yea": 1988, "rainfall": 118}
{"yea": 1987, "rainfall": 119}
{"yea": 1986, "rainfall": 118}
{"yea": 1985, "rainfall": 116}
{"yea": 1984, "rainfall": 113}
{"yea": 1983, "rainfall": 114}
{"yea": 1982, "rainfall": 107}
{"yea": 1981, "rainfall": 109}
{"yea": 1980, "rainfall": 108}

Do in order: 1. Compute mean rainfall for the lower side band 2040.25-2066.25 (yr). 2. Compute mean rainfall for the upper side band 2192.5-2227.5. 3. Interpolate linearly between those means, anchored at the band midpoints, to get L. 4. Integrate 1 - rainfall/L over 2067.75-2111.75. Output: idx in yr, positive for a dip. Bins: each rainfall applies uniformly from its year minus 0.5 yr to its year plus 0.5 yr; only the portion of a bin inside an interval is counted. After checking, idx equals 2.5 yr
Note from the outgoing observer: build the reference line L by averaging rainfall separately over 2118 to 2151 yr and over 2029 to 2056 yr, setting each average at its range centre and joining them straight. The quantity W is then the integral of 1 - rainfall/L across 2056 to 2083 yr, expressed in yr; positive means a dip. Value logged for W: 4.11 yr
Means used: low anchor 120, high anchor 126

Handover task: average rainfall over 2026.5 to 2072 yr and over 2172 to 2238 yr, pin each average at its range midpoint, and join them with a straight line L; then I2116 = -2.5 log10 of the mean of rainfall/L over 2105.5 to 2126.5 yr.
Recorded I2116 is -0.17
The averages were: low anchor 115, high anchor 114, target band 134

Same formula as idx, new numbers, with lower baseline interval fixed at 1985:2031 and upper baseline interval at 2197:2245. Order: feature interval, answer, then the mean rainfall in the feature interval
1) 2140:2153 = -2.0 yr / 124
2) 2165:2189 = -4.7 yr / 128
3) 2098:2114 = -3.3 yr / 128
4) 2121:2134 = -2.7 yr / 129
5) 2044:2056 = -2.4 yr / 127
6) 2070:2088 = 1.3 yr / 98.8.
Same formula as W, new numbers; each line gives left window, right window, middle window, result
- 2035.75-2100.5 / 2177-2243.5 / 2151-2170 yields -2.33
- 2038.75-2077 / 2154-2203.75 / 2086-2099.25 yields 0.23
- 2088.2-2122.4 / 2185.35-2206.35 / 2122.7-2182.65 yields -3.94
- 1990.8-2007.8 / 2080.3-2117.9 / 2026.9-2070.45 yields -1.31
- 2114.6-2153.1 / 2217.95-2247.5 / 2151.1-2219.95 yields -2.90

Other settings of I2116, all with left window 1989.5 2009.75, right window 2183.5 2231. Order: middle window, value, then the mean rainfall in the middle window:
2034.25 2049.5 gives -0.15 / 123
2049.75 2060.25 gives -0.13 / 121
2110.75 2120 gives -0.21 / 133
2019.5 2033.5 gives 0.03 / 104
